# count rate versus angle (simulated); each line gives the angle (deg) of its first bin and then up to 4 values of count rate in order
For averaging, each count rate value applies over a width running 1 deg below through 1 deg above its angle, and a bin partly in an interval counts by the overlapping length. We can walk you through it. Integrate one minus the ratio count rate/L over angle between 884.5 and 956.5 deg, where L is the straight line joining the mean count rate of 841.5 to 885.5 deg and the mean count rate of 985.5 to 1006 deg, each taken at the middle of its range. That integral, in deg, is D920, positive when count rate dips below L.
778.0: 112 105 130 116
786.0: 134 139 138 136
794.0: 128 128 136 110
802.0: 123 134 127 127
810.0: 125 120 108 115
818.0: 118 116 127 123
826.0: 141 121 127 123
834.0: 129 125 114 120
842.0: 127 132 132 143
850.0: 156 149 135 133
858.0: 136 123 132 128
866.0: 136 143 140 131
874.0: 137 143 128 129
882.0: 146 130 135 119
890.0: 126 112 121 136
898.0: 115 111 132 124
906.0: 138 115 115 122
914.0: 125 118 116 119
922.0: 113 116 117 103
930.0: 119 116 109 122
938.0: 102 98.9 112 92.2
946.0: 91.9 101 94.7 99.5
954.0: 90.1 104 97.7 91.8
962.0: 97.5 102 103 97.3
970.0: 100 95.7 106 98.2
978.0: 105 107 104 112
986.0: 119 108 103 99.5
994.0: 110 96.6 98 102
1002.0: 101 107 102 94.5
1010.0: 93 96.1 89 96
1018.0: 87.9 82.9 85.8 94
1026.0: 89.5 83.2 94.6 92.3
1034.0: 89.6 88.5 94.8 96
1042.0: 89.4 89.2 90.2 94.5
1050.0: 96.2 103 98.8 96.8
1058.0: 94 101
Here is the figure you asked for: 4.9 deg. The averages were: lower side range 136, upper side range 104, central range 114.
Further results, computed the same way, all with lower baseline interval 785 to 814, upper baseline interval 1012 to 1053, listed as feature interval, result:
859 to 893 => -4.54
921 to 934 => -0.68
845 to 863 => -2.71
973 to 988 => -1.17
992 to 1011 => -0.80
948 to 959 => 0.67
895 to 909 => -1.55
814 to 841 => 0.29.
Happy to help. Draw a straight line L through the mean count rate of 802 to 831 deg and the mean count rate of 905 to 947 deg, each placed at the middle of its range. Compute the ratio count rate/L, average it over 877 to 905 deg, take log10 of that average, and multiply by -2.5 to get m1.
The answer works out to -0.08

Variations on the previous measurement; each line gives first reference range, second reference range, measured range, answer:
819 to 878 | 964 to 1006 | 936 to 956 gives 0.125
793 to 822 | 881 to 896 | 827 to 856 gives -0.053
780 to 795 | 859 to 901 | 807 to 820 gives 0.097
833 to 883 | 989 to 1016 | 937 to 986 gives 0.086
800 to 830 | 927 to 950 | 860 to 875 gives -0.165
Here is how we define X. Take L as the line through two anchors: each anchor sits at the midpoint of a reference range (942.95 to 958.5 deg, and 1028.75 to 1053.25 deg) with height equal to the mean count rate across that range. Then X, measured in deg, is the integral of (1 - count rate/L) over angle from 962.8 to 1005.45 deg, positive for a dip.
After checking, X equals -3.7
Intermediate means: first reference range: 96.4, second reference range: 93.1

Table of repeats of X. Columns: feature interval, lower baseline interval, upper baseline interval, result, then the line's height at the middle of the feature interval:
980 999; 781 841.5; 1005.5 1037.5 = -1.8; 96.3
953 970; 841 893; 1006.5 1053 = 1.8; 109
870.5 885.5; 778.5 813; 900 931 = -1.7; 122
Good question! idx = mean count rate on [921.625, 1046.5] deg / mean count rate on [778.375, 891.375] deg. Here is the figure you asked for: 0.77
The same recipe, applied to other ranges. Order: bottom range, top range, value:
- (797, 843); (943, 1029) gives 0.80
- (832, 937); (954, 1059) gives 0.77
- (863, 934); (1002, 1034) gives 0.74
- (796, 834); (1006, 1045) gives 0.74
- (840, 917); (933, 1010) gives 0.78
